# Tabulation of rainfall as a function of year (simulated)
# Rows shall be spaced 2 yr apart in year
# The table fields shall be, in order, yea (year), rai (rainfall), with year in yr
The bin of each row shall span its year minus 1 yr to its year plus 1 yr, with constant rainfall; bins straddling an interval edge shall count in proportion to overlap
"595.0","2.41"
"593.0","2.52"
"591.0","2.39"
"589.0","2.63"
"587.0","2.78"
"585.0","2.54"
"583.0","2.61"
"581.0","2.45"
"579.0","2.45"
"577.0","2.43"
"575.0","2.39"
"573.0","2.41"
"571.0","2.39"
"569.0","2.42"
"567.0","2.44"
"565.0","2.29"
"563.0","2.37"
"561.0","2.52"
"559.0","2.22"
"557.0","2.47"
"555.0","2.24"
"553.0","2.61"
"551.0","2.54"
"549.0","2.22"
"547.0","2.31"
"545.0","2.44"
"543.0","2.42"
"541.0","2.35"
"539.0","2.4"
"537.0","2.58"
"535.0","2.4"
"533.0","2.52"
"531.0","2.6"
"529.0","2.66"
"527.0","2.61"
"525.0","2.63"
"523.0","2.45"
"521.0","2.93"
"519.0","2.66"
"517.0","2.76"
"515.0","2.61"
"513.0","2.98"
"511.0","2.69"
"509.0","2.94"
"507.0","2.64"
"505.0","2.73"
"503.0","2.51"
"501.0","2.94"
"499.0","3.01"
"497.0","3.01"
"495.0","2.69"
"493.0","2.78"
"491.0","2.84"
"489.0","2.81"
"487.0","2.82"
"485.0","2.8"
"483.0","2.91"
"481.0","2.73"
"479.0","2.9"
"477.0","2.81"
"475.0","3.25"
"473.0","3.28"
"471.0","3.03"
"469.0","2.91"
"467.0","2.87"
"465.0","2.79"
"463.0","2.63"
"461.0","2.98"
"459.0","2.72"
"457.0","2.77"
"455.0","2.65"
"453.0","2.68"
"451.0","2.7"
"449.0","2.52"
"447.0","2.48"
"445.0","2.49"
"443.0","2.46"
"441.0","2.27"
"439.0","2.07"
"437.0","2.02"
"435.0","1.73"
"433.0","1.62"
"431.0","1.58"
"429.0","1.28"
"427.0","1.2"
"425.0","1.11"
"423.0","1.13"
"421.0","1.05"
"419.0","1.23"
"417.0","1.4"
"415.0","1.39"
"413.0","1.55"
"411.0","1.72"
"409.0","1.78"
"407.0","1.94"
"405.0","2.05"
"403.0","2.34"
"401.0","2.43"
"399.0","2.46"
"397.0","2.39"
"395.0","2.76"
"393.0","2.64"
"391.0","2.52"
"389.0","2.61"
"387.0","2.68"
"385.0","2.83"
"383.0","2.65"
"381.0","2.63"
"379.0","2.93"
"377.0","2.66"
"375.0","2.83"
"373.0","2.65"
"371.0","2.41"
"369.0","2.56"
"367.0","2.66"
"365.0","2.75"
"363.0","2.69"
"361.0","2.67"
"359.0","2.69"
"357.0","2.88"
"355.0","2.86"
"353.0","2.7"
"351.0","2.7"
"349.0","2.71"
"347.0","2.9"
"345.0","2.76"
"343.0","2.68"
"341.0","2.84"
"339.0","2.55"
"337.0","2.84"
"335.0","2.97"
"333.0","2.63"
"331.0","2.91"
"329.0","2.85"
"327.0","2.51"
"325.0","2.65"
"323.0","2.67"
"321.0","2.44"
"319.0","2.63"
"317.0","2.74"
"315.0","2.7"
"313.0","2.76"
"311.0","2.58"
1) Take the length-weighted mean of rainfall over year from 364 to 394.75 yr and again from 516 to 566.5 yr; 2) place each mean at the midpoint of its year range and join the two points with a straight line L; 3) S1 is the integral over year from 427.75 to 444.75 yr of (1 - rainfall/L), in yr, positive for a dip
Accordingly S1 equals 4.6 yr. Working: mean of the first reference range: 2.67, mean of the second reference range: 2.49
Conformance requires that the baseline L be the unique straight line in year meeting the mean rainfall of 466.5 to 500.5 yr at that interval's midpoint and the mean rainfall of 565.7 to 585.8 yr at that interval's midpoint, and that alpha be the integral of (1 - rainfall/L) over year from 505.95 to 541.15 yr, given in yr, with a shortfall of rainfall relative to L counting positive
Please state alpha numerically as 0.9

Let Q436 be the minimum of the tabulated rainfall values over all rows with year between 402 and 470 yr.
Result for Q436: 1.05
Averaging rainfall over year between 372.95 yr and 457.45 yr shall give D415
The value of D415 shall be 2.15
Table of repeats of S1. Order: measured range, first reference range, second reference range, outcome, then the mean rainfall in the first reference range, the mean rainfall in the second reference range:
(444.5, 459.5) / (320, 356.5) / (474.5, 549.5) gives 0.4 yr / 2.73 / 2.69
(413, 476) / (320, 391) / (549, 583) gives 9.4 yr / 2.71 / 2.42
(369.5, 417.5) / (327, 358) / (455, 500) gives 7.8 yr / 2.78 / 2.87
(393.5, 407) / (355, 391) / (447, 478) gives 1.7 yr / 2.69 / 2.83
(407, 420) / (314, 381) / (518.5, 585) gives 5.4 yr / 2.71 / 2.47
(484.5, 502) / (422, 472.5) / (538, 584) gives -4.0 yr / 2.28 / 2.41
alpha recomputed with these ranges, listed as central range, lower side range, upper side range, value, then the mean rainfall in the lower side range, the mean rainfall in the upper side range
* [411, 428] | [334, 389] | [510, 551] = 8.8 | 2.73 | 2.56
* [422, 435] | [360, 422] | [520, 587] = 5.5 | 2.32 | 2.47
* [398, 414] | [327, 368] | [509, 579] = 3.9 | 2.76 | 2.5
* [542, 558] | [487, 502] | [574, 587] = 1.4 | 2.87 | 2.5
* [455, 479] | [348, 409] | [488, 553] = -2.5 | 2.6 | 2.65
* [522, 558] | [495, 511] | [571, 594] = 2.7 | 2.81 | 2.5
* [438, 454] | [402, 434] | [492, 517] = -4.3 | 1.52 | 2.79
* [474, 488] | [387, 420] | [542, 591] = -3.9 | 2.09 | 2.44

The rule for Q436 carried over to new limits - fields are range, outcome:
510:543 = 2.35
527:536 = 2.4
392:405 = 2.05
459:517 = 2.51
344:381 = 2.41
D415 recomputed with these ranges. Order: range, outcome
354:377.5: 2.69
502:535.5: 2.67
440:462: 2.61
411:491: 2.3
